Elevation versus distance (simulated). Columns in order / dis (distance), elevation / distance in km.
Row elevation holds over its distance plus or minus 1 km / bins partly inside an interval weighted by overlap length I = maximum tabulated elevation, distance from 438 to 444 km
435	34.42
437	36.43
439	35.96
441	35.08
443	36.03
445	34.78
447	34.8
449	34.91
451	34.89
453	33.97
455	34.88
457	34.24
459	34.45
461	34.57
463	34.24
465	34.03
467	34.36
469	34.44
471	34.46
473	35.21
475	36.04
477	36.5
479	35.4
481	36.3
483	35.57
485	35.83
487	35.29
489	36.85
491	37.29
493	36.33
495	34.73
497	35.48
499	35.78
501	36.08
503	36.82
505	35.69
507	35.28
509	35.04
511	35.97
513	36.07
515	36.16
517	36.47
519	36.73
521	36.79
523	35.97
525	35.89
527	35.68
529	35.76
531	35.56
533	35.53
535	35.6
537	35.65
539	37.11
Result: 36.03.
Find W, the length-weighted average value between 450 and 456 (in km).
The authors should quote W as 34.6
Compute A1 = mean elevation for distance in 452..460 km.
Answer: 34.4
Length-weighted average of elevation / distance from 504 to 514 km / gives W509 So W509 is 35.6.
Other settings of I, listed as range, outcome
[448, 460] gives 34.91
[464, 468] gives 34.36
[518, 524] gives 36.79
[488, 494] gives 37.29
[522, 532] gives 35.97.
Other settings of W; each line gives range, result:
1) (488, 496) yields 36.3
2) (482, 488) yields 35.6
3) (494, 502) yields 35.5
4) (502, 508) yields 35.9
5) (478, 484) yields 35.8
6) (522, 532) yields 35.8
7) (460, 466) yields 34.3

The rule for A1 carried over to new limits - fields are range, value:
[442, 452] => 35.1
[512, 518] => 36.2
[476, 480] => 36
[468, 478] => 35.3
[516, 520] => 36.6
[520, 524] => 36.4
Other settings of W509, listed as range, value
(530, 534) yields 35.5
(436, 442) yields 35.8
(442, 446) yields 35.4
